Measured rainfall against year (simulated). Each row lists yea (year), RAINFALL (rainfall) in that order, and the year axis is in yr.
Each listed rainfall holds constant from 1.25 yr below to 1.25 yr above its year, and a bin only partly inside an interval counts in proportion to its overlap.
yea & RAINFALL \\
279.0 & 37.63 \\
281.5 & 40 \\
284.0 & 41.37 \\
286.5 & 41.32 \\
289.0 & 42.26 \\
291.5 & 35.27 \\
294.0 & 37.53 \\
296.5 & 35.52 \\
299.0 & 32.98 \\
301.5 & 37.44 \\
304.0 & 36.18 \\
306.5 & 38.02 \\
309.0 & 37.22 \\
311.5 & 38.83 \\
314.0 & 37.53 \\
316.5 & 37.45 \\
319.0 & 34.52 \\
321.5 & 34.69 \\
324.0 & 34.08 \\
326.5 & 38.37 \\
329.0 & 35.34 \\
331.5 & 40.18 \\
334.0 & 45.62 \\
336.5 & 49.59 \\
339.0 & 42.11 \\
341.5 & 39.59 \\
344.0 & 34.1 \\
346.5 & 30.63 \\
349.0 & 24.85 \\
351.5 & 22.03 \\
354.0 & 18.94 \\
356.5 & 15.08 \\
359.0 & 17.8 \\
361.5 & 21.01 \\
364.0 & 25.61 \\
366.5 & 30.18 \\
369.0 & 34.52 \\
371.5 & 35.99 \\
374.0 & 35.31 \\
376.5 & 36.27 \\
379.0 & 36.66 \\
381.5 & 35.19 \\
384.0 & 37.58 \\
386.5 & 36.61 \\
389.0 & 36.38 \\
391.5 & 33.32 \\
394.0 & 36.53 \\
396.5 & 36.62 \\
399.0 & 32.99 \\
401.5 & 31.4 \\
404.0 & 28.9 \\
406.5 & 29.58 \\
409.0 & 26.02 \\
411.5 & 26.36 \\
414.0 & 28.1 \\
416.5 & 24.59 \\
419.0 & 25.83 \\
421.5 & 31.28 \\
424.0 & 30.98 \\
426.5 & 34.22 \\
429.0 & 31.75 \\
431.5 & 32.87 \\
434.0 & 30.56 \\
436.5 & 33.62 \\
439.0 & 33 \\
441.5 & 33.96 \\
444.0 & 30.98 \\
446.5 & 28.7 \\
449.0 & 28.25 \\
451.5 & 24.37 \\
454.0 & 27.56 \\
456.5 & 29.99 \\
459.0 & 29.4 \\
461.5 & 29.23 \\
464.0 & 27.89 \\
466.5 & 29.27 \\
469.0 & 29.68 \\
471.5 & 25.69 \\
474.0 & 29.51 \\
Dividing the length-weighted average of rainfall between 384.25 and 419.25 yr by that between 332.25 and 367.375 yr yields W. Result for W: 1.0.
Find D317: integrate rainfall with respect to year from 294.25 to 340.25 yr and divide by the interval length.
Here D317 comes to 38.1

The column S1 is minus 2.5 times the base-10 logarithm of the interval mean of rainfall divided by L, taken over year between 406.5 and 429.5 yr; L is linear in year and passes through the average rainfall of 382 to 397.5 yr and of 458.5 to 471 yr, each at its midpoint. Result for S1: 0.161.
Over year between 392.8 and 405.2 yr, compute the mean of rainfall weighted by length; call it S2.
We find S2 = 33.3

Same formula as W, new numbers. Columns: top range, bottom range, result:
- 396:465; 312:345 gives 0.77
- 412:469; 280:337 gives 0.78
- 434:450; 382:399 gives 0.87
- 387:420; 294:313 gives 0.84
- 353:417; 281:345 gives 0.79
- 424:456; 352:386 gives 1.05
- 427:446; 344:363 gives 1.45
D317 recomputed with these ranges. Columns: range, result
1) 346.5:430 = 30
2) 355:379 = 28.3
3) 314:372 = 32.3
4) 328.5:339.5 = 43.1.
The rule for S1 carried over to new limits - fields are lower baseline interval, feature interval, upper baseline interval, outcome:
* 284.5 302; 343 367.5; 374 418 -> 0.40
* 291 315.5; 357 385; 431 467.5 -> 0.08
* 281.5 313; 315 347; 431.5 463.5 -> -0.06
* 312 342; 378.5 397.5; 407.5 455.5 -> -0.08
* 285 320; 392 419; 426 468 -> 0.08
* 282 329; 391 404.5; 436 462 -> -0.03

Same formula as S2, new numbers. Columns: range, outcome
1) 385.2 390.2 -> 36.5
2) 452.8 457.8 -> 28.8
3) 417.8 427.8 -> 30.6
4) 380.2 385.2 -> 36.4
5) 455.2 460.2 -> 29.7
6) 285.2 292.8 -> 39.6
